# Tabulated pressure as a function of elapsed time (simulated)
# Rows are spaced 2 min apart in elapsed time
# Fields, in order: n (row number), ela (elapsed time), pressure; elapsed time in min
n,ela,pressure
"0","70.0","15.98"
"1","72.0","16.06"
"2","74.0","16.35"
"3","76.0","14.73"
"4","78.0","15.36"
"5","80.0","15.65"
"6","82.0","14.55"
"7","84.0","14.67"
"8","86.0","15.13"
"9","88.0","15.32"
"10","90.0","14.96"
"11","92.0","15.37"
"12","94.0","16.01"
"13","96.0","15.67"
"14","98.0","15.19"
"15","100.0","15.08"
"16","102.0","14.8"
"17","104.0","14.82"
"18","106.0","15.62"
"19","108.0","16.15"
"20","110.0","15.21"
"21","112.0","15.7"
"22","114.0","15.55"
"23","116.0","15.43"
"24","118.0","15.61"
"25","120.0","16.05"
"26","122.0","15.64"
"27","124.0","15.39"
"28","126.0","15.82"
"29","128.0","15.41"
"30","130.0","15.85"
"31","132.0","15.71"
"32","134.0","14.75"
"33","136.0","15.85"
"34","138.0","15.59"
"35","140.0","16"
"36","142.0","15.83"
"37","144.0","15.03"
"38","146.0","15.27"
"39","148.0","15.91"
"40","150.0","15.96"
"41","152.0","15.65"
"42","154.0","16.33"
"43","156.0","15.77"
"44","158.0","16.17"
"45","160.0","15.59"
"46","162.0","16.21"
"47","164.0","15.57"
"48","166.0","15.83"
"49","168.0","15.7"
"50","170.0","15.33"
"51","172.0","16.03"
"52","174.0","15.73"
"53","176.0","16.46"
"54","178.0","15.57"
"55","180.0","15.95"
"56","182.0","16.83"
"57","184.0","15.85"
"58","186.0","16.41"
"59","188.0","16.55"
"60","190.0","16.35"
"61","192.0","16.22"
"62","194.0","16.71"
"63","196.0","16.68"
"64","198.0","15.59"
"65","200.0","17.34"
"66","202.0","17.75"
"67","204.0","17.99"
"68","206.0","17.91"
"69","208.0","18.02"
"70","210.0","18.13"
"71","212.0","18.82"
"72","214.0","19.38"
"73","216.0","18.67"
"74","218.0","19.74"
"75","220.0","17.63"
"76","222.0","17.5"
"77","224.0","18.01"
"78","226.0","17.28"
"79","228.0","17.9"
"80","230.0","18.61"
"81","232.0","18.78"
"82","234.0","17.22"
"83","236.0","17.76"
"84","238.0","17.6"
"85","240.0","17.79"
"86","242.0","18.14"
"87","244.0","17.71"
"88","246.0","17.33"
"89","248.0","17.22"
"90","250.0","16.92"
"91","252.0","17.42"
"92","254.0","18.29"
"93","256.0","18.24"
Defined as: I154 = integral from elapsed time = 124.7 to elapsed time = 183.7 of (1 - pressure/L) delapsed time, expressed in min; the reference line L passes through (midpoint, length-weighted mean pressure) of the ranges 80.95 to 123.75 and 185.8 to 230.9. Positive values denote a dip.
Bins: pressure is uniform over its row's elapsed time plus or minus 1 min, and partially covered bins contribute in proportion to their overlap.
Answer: 2.5 min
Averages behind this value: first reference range 15.4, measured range 15.8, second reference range 17.6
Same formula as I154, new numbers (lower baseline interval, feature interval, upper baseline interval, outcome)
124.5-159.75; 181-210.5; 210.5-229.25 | 1.0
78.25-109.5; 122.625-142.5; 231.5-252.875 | 0.3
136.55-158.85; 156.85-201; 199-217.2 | 2.4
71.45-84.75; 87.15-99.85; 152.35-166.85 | 0.0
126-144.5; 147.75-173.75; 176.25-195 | 0.1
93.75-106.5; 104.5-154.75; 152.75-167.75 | -0.2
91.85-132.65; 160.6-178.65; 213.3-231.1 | 1.2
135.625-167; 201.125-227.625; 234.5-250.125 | -1.8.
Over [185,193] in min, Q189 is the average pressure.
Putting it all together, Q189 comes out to 16.4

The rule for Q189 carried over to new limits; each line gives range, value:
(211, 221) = 18.8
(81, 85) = 14.6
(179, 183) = 16.4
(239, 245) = 17.9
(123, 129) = 15.5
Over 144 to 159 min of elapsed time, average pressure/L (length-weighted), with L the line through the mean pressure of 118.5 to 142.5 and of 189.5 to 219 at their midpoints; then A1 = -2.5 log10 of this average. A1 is 0.03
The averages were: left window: 15.7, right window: 17.7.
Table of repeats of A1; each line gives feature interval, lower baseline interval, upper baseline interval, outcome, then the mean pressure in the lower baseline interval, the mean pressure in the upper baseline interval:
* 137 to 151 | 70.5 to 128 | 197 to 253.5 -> 0.04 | 15.4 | 17.9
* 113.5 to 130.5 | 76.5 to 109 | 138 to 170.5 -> -0.01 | 15.3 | 15.8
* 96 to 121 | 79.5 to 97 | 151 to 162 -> 0.00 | 15.2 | 15.9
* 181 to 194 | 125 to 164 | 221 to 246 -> 0.02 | 15.7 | 17.8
